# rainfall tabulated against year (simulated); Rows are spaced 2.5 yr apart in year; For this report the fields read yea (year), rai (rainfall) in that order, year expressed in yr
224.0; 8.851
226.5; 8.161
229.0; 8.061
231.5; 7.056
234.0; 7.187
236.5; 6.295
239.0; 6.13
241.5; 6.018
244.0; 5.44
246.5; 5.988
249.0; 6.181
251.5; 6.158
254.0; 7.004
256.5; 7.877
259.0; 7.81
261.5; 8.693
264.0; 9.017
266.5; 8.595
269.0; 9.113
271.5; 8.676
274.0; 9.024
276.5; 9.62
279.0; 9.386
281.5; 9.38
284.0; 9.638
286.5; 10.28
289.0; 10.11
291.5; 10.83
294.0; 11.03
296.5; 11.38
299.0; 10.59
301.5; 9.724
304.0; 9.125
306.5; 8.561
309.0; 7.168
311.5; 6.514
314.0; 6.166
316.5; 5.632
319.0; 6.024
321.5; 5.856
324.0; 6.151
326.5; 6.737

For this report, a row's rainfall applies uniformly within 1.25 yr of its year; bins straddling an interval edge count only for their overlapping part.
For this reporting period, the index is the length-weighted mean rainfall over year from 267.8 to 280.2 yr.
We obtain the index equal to 9.16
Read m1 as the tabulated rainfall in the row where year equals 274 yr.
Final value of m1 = 9.024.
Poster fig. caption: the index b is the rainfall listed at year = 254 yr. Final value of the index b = 7.004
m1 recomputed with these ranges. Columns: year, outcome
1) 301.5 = 9.724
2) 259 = 7.81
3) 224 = 8.851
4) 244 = 5.44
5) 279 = 9.386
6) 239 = 6.13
